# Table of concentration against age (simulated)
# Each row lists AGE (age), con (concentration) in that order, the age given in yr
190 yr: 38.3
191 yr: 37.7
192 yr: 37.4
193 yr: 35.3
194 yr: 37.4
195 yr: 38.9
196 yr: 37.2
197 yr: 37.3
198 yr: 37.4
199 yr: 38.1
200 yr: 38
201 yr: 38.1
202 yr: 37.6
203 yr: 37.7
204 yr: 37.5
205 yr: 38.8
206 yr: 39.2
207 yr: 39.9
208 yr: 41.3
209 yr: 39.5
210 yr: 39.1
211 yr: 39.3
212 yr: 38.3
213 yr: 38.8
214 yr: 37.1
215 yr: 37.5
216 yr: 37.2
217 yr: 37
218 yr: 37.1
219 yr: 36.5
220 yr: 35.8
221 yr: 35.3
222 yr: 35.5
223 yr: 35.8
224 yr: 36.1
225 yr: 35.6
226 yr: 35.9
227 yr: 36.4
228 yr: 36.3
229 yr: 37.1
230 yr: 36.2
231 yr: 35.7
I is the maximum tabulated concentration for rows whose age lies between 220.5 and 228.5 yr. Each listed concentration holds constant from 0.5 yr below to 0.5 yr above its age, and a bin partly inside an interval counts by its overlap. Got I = 36.4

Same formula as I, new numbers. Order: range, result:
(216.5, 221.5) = 37.1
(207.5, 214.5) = 41.3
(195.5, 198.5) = 37.4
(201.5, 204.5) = 37.7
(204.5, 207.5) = 39.9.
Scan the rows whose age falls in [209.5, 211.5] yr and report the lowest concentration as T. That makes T 39.1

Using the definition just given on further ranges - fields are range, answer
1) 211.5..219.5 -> 36.5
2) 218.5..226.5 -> 35.3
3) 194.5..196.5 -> 37.2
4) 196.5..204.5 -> 37.3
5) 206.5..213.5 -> 38.3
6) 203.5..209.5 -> 37.5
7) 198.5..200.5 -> 38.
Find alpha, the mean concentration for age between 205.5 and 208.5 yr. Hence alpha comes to 40.1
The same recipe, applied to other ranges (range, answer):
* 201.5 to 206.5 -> 38.2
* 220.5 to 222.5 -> 35.4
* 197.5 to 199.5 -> 37.8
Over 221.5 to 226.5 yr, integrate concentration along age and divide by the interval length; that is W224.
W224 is 35.8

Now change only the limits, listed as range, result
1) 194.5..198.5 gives 37.7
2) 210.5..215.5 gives 38.2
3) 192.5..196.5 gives 37.2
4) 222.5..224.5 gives 36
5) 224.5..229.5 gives 36.3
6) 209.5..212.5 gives 38.9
